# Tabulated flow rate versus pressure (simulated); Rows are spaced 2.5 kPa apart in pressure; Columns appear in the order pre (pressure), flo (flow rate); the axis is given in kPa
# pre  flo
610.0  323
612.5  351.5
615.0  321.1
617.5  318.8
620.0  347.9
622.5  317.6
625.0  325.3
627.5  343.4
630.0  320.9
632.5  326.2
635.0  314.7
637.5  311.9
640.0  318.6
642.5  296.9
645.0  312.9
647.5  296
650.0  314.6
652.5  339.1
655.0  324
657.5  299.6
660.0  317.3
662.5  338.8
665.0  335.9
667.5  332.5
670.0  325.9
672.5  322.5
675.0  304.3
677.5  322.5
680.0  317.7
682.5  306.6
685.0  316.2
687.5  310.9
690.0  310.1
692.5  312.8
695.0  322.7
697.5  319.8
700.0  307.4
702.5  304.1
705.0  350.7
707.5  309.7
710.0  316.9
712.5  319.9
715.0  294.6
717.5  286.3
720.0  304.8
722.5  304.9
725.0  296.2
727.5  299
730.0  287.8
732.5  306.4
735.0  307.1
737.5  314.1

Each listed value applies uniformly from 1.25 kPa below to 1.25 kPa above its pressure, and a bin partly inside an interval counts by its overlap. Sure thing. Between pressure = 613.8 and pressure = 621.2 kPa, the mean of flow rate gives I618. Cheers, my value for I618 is 329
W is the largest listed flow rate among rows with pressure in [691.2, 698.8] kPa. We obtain 322.7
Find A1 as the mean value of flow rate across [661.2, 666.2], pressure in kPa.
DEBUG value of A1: 337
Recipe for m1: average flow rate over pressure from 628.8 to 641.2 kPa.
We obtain 318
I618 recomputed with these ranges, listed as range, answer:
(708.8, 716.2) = 311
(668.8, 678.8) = 319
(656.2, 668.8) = 325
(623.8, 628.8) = 334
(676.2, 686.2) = 316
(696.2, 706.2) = 320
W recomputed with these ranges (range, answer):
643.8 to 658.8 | 339.1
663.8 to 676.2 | 335.9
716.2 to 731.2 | 304.9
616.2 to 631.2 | 347.9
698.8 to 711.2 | 350.7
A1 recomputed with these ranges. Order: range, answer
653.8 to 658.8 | 312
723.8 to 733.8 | 297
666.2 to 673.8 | 327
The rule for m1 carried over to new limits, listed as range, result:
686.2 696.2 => 314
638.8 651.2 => 308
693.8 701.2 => 317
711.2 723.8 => 302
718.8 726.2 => 302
